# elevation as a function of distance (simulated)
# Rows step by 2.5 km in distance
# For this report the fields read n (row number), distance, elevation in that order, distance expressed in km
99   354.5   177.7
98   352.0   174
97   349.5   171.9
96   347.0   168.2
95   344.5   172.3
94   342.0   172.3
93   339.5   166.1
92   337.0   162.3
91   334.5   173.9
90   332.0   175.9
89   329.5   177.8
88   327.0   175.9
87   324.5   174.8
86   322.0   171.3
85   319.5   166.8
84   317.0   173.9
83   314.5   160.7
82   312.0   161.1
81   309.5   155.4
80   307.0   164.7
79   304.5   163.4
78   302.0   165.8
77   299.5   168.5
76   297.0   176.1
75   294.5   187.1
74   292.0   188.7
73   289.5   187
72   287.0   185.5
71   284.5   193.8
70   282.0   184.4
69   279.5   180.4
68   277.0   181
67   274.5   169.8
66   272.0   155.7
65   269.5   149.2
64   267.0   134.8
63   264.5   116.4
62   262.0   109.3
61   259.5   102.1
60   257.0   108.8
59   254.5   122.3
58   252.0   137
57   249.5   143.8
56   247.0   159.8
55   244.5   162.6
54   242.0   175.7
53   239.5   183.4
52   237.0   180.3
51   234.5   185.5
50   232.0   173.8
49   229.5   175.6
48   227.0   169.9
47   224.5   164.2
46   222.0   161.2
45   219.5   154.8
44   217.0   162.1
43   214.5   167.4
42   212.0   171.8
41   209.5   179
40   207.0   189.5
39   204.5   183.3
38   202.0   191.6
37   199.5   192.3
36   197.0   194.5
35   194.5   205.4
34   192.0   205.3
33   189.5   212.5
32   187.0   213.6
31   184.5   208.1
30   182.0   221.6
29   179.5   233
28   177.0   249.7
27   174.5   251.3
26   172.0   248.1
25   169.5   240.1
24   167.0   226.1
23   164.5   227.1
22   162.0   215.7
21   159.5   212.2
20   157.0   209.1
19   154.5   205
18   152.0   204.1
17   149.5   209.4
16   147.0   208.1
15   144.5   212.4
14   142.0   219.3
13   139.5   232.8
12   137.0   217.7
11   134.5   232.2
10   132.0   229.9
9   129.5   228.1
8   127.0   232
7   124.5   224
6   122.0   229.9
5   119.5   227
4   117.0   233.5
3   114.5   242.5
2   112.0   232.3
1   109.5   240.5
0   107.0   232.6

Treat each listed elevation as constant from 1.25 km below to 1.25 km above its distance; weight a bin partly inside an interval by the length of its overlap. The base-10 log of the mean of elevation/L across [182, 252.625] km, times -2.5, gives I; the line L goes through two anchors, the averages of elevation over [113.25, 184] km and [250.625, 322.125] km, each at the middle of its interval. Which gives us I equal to 0.08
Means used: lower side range 226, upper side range 159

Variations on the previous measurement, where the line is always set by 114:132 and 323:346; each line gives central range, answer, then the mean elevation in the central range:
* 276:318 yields 0.046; 175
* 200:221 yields 0.177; 175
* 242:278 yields 0.343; 140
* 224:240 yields 0.139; 176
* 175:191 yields -0.050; 224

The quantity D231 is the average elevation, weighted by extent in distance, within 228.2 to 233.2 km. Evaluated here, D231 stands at 175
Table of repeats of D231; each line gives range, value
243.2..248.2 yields 161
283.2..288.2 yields 190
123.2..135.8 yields 229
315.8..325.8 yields 172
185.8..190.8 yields 213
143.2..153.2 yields 209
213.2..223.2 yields 161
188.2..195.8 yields 208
